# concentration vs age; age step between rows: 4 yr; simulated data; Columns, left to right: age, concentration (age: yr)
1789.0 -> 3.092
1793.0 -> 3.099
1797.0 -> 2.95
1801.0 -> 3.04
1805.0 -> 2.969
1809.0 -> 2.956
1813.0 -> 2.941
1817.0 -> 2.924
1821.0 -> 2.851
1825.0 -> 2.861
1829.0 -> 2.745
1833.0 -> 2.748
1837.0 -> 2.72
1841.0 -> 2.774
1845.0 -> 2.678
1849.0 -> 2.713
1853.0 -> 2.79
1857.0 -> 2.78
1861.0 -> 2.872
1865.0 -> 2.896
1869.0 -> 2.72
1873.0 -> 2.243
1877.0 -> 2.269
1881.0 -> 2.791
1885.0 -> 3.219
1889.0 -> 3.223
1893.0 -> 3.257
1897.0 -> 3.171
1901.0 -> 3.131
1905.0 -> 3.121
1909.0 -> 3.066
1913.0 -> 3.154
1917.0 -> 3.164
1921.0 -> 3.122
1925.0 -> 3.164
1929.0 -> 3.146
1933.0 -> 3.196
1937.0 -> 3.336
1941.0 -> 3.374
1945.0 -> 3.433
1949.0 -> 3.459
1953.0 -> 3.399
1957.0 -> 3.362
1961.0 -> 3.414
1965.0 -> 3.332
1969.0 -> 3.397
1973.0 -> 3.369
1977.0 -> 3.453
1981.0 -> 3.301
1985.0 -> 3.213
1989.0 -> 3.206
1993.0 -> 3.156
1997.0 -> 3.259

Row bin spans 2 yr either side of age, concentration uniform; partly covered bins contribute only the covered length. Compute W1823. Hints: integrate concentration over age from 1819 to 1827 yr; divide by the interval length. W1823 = 2.86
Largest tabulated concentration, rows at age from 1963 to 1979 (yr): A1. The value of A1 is 3.453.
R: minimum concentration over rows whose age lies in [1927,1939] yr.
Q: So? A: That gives 3.146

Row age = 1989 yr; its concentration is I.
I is 3.206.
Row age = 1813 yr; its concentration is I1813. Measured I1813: 2.941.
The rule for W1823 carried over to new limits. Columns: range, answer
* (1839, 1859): 2.75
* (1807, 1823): 2.92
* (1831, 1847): 2.73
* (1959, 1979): 3.39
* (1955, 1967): 3.37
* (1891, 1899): 3.21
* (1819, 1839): 2.79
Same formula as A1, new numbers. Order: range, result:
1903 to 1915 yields 3.154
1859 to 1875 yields 2.896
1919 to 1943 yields 3.374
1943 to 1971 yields 3.459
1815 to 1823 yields 2.924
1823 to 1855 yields 2.861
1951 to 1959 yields 3.399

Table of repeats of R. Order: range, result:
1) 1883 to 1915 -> 3.066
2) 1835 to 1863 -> 2.678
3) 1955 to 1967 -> 3.332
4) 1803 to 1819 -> 2.924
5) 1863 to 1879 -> 2.243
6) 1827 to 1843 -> 2.72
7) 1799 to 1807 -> 2.969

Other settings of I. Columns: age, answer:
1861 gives 2.872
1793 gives 3.099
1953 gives 3.399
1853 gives 2.79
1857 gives 2.78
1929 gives 3.146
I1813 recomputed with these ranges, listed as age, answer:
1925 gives 3.164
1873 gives 2.243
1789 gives 3.092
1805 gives 2.969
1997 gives 3.259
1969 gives 3.397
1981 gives 3.301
